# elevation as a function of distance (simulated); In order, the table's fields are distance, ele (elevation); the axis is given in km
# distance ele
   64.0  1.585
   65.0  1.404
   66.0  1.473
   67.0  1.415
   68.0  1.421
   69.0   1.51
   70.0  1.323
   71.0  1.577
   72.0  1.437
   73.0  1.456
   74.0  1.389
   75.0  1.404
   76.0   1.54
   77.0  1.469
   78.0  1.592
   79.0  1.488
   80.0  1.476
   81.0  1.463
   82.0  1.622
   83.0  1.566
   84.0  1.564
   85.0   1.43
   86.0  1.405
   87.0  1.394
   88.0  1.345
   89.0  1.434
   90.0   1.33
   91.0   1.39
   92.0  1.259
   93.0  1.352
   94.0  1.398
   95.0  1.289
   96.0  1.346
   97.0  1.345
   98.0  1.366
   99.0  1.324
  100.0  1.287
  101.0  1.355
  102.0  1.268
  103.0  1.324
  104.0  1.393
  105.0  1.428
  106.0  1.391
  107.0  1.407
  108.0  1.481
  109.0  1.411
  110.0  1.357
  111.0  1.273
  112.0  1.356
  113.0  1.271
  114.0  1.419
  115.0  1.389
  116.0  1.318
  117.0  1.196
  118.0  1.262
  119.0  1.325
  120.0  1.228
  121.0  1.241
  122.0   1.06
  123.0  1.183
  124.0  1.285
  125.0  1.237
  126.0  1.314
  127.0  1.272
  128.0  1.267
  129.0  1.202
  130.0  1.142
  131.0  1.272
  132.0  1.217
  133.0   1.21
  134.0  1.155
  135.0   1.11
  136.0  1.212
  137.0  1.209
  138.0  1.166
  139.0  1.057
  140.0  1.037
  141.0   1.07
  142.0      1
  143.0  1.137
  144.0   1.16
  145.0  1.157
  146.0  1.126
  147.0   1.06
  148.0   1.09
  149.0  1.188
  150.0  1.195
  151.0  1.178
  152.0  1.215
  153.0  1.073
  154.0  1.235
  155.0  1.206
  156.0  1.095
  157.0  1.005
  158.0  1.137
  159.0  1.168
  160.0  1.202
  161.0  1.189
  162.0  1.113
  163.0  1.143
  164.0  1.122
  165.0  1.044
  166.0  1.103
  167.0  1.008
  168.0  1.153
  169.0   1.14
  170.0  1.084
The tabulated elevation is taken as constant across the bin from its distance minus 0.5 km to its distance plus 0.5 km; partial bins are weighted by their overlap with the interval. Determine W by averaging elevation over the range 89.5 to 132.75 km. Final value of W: 1.31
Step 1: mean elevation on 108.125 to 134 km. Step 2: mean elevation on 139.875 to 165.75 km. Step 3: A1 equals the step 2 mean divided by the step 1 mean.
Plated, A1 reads 0.89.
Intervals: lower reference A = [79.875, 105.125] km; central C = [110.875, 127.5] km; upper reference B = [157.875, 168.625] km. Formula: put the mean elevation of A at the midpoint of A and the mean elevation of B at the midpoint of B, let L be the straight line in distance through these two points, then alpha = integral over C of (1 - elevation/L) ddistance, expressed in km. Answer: 0.2 km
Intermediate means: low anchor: 1.39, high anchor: 1.13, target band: 1.27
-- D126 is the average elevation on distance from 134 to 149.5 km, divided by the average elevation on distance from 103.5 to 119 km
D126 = 0.83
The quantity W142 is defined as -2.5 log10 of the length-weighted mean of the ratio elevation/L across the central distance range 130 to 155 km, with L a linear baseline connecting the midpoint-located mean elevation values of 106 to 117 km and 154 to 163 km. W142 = 0.06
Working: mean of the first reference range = 1.36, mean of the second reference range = 1.14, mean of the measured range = 1.15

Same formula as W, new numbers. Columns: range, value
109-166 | 1.19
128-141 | 1.17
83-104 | 1.37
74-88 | 1.48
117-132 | 1.23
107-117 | 1.36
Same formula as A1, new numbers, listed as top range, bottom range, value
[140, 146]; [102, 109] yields 0.79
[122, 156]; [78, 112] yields 0.84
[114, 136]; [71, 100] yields 0.87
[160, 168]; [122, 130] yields 0.90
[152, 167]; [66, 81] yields 0.77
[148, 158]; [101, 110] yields 0.83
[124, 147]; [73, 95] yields 0.81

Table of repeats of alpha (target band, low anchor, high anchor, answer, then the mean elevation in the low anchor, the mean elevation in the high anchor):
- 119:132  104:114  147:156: 0.7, 1.38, 1.16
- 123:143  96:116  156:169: 1.0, 1.36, 1.12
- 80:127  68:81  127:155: -0.6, 1.47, 1.16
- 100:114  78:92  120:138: -0.3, 1.45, 1.21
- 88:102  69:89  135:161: 0.5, 1.47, 1.14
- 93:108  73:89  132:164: 0.2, 1.47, 1.14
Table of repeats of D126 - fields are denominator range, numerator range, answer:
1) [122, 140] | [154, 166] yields 0.95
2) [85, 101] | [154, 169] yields 0.83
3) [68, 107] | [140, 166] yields 0.80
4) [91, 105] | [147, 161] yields 0.86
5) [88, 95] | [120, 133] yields 0.90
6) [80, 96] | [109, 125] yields 0.90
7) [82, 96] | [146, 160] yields 0.82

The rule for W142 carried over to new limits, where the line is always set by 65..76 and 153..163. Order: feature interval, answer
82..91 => -0.04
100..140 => 0.00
